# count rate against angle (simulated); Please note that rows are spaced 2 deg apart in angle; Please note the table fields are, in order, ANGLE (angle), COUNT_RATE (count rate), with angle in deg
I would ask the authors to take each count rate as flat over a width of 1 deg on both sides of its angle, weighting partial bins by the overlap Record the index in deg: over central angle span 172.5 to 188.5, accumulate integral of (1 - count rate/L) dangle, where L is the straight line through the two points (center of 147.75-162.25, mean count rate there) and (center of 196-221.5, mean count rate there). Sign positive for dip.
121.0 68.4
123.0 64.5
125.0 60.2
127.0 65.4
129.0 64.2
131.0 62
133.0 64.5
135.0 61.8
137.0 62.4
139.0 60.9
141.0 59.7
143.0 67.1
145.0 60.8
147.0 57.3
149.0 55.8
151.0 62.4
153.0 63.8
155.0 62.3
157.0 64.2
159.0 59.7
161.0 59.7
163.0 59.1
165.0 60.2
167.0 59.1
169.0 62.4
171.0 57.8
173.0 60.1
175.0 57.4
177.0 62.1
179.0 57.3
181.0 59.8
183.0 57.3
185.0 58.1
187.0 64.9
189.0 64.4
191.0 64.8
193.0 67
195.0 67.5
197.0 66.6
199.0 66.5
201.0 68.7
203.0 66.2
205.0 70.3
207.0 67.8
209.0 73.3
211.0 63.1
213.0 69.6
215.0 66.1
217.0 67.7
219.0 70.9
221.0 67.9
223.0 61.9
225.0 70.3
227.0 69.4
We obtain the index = 1.1 deg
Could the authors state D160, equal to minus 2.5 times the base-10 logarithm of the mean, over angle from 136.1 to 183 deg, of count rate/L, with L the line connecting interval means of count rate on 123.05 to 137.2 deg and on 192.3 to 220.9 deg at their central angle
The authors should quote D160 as 0.08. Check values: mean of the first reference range 63.1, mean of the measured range 60.4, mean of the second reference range 68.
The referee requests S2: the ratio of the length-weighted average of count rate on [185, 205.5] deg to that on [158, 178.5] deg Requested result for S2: 1.11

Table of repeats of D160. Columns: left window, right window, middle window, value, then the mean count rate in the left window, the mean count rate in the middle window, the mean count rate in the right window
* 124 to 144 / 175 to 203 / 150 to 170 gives 0.031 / 62.8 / 61.3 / 63.3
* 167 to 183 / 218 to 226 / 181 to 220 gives -0.038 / 59.4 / 66.2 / 67.8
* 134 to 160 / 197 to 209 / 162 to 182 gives 0.086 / 61.4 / 59.5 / 68.2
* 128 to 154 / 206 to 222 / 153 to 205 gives 0.049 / 61.7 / 62.3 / 68.3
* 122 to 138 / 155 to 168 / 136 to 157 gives 0.006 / 63.1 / 61.4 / 60.5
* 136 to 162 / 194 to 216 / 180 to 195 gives 0.052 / 61.2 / 62.7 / 67.8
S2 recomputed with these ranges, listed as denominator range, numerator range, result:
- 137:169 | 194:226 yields 1.11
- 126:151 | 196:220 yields 1.10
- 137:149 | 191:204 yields 1.10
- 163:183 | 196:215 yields 1.14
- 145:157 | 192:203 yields 1.11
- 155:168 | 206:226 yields 1.12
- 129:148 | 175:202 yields 1.02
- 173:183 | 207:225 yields 1.15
